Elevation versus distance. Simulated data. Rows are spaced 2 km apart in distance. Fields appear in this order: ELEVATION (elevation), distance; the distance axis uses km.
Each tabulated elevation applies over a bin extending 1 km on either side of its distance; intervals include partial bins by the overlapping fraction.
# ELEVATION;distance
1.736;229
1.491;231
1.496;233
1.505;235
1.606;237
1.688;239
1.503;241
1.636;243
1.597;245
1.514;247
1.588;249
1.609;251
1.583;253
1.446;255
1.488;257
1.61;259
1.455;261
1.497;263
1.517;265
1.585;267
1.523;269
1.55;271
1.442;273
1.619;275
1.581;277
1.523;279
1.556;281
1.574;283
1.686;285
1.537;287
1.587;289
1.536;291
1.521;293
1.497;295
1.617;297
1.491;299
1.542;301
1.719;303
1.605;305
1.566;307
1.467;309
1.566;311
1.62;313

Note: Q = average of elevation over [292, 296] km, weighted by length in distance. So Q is 1.51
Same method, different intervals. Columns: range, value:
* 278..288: 1.58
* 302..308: 1.63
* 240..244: 1.57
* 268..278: 1.54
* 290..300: 1.53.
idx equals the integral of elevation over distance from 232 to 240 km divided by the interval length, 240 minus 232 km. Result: 1.57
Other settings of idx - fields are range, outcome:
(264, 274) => 1.52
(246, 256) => 1.55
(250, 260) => 1.55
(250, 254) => 1.6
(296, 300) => 1.55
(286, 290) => 1.56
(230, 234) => 1.49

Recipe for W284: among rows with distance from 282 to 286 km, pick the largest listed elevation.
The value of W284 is 1.686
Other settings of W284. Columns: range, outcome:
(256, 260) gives 1.61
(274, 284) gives 1.619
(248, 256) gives 1.609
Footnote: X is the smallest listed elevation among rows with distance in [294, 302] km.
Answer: 1.491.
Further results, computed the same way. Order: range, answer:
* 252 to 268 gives 1.446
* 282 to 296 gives 1.497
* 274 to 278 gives 1.581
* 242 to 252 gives 1.514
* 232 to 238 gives 1.496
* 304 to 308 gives 1.566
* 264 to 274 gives 1.442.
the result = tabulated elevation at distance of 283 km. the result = 1.574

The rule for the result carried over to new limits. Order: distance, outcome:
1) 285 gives 1.686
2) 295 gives 1.497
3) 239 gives 1.688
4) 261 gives 1.455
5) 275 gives 1.619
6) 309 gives 1.467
